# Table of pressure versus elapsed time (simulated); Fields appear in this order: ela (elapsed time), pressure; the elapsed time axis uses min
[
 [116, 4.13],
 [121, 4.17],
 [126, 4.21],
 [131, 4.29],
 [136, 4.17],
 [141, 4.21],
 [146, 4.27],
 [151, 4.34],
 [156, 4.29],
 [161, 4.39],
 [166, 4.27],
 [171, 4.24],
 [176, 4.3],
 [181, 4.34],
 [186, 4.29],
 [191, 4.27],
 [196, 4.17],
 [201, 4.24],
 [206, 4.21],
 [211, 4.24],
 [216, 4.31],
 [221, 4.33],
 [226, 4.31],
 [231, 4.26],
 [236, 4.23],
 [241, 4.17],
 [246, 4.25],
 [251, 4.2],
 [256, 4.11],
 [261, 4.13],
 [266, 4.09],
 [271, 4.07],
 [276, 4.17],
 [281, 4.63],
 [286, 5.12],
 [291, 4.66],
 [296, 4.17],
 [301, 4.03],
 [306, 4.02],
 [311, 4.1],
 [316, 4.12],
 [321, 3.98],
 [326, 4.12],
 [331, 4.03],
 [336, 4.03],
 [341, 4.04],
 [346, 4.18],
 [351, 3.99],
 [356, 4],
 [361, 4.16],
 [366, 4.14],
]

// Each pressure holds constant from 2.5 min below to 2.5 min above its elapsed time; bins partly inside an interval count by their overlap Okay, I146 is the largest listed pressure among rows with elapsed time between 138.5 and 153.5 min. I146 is 4.34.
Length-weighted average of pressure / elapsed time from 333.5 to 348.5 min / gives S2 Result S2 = 4.08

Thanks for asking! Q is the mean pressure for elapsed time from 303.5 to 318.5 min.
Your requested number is 4.08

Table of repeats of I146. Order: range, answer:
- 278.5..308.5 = 5.12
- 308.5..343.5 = 4.12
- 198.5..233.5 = 4.33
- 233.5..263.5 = 4.25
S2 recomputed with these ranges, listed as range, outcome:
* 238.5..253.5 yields 4.21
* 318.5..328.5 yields 4.05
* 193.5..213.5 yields 4.22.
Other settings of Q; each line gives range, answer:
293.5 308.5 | 4.07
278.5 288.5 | 4.88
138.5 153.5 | 4.27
